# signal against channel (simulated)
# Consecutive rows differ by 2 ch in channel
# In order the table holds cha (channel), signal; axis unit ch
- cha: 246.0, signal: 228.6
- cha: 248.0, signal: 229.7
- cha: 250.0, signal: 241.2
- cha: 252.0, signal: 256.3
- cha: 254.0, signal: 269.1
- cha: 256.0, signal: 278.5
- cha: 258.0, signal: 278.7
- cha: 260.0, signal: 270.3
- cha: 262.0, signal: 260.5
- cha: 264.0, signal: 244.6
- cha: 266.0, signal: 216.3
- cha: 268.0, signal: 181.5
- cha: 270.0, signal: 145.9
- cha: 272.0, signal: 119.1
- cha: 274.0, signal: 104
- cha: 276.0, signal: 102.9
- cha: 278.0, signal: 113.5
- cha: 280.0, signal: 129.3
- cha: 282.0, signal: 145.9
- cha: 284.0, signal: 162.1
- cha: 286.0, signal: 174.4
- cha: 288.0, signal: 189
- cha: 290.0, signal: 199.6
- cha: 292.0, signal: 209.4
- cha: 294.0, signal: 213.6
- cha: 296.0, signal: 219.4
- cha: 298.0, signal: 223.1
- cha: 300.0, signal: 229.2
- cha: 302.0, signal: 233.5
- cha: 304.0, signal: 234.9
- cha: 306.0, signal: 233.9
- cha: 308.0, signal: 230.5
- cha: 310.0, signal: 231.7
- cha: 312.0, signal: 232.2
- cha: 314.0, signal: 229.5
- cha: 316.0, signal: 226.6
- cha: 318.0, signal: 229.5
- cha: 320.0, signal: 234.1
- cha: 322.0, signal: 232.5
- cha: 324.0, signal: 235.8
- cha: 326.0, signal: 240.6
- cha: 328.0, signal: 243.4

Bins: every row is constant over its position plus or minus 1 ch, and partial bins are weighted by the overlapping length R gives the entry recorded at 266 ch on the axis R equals 216.3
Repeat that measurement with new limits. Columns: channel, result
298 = 223.1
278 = 113.5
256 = 278.5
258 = 278.7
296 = 219.4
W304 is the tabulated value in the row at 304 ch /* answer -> 234.9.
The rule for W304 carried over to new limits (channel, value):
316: 226.6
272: 119.1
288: 189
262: 260.5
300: 229.2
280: 129.3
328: 243.4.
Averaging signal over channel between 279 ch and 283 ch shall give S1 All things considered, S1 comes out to 138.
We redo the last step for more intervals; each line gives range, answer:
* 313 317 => 228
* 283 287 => 168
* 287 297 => 206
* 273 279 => 107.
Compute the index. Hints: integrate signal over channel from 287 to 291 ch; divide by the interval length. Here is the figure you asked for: 194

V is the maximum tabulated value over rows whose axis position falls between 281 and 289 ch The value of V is 189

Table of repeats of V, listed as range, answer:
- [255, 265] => 278.7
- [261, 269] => 260.5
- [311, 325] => 235.8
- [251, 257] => 278.5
